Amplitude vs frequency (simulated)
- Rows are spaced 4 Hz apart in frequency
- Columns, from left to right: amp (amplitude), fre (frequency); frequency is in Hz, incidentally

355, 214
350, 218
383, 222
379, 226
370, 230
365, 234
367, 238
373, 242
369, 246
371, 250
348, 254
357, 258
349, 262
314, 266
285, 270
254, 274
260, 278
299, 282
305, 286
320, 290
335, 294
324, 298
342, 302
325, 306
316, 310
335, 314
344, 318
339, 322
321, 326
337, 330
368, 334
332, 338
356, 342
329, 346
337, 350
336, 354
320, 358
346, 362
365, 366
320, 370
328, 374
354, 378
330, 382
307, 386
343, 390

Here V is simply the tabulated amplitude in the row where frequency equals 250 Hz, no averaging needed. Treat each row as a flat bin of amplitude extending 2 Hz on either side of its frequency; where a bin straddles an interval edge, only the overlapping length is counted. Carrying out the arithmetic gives 371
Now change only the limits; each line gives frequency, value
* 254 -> 348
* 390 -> 343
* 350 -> 337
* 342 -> 356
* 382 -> 330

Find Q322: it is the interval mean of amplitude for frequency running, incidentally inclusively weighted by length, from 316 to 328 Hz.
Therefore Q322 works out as 335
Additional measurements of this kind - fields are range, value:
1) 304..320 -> 330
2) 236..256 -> 366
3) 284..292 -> 312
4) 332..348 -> 346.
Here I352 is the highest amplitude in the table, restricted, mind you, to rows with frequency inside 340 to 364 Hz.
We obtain 356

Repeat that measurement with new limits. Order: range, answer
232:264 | 373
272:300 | 335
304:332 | 344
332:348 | 368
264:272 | 314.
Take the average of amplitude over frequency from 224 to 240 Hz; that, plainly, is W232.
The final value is 370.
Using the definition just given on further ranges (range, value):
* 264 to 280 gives 278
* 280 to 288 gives 302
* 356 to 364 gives 333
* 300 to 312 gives 328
